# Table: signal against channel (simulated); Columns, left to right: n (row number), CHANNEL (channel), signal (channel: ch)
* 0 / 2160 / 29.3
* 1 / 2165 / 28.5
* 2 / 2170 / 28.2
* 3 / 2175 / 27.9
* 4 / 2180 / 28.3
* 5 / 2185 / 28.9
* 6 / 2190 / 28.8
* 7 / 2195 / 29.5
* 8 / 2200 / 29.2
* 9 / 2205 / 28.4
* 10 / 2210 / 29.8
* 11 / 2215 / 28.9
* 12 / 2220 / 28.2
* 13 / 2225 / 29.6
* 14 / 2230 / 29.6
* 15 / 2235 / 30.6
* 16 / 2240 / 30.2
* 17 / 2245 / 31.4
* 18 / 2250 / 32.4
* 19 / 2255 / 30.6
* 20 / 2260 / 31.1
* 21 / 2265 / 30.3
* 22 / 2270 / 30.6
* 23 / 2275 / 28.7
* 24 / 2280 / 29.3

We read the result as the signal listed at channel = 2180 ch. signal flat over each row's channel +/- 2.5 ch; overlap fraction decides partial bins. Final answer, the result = 28.3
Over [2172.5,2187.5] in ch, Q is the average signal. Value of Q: 28.4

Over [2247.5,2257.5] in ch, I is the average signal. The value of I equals 31.5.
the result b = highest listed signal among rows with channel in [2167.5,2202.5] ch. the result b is 29.5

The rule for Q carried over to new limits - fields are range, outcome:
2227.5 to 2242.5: 30.1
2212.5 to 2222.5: 28.6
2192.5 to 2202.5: 29.4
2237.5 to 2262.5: 31.1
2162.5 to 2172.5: 28.4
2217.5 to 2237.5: 29.5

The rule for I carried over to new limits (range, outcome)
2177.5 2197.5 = 28.9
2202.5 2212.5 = 29.1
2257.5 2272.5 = 30.7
